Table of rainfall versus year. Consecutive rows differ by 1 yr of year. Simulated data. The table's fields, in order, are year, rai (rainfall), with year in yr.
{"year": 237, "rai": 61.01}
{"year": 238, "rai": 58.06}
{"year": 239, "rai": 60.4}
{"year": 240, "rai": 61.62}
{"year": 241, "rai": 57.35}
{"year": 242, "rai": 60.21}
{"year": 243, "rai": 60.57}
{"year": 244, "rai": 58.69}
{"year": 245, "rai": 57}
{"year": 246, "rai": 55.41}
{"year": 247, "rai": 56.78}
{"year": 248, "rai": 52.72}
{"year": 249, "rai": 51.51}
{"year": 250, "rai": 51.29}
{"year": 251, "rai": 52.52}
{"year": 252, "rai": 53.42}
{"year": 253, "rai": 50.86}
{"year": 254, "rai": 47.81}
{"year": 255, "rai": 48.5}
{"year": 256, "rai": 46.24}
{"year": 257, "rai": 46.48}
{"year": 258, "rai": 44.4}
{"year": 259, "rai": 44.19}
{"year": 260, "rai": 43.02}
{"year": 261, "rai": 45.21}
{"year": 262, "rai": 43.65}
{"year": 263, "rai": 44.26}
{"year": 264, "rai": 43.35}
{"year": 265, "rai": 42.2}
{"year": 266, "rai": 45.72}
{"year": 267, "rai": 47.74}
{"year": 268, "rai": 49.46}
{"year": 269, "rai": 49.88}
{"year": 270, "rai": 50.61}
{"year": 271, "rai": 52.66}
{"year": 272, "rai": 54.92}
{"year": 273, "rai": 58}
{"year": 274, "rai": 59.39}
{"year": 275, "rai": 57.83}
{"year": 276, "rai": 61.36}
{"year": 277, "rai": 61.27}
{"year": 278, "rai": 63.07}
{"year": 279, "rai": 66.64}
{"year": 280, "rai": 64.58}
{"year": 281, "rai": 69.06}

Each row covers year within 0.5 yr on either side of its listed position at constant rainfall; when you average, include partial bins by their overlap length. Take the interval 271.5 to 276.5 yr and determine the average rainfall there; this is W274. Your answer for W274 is 58.3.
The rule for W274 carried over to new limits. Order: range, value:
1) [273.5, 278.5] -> 60.6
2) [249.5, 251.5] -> 51.9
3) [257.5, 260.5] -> 43.9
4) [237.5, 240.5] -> 60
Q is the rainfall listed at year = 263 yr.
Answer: 44.26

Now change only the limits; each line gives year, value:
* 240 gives 61.62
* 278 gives 63.07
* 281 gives 69.06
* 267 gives 47.74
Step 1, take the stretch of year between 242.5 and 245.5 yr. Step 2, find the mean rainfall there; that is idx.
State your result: 58.8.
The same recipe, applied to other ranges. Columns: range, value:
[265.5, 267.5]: 46.7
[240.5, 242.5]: 58.8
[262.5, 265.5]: 43.3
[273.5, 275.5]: 58.6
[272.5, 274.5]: 58.7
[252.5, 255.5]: 49.1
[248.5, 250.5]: 51.4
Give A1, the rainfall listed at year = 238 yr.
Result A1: 58.06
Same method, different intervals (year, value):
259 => 44.19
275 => 57.83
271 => 52.66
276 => 61.36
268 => 49.46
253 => 50.86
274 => 59.39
